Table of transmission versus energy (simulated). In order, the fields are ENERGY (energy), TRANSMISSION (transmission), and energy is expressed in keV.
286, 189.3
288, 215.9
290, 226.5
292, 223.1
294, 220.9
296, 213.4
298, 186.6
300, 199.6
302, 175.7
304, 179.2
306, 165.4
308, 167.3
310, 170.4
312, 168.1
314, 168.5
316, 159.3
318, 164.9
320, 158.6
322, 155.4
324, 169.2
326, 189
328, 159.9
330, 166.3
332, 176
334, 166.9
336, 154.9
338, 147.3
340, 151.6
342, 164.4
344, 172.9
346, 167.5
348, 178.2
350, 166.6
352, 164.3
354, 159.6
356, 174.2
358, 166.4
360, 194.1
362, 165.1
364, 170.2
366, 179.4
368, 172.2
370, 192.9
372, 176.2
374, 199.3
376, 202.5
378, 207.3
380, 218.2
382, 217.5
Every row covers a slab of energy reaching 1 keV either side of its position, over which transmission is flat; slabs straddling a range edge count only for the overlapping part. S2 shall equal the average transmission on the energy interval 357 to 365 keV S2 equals 174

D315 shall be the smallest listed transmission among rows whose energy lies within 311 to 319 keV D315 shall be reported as 159.3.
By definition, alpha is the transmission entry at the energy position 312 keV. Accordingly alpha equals 168.1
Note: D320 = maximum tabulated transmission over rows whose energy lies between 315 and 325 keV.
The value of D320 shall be 169.2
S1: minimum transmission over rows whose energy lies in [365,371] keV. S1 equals 172.2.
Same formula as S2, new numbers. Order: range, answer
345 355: 167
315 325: 161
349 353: 165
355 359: 170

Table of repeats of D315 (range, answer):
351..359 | 159.6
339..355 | 151.6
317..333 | 155.4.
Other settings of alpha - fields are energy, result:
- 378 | 207.3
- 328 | 159.9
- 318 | 164.9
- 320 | 158.6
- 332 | 176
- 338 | 147.3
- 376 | 202.5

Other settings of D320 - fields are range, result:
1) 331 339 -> 176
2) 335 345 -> 172.9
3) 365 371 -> 192.9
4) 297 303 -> 199.6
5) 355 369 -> 194.1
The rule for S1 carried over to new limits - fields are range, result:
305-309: 165.4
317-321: 158.6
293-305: 175.7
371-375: 176.2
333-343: 147.3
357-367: 165.1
